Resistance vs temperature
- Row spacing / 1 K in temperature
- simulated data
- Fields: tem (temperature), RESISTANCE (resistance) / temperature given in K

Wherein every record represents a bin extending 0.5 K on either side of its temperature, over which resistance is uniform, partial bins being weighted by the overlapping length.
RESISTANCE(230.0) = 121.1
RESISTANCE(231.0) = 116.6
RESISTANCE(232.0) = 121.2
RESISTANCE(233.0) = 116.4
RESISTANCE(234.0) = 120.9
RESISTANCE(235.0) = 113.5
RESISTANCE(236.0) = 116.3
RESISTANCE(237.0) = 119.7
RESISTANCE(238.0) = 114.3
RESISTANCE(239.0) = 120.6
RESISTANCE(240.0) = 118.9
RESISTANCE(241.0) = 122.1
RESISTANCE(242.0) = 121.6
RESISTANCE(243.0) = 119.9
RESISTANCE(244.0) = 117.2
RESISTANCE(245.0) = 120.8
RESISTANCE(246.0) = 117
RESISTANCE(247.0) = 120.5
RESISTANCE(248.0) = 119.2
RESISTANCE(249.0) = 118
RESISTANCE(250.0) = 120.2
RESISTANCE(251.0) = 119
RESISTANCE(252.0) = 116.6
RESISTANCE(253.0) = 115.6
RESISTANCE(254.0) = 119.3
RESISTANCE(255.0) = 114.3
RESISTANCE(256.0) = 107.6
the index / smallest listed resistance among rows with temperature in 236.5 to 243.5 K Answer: 114.3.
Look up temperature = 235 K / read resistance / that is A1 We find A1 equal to 113.5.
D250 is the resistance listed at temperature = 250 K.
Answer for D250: 120.2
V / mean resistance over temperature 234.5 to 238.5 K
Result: 116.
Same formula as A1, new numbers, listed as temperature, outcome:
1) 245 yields 120.8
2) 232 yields 121.2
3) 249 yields 118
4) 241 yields 122.1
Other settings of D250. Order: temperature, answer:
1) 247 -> 120.5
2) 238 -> 114.3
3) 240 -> 118.9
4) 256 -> 107.6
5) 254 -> 119.3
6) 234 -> 120.9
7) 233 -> 116.4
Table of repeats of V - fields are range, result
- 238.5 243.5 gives 121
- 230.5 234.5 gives 119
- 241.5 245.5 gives 120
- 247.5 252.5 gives 119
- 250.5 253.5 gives 117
